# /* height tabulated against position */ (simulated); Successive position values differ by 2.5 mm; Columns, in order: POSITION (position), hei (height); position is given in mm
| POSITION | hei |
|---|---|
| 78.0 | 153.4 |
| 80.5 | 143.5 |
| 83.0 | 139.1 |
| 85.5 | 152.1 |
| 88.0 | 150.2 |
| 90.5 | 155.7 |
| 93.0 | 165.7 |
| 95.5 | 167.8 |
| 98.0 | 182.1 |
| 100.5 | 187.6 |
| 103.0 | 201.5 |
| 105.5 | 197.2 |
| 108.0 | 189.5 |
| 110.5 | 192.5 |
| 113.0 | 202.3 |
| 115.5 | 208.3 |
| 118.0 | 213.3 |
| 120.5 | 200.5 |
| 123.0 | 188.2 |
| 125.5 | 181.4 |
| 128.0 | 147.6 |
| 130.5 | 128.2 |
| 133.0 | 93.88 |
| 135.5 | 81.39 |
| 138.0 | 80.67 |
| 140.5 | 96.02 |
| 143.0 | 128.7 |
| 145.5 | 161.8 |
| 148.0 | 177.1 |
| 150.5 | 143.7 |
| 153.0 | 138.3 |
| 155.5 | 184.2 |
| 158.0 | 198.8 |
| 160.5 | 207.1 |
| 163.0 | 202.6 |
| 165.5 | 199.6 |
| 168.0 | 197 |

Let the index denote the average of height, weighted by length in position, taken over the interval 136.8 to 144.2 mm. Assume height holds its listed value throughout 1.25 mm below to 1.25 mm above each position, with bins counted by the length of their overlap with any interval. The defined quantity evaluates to 102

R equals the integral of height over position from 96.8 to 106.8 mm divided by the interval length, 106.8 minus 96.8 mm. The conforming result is 192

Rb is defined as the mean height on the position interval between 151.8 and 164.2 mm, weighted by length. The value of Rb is 186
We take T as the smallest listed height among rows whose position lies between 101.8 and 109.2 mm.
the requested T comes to 189.5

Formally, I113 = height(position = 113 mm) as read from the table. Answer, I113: 202.3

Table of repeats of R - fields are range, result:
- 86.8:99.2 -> 164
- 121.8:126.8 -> 184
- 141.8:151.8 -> 153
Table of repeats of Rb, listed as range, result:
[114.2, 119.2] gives 211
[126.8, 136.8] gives 112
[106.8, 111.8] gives 191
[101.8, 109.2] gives 196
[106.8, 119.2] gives 201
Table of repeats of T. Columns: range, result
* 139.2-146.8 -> 96.02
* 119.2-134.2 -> 93.88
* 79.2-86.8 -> 139.1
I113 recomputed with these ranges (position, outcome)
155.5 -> 184.2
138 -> 80.67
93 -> 165.7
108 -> 189.5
